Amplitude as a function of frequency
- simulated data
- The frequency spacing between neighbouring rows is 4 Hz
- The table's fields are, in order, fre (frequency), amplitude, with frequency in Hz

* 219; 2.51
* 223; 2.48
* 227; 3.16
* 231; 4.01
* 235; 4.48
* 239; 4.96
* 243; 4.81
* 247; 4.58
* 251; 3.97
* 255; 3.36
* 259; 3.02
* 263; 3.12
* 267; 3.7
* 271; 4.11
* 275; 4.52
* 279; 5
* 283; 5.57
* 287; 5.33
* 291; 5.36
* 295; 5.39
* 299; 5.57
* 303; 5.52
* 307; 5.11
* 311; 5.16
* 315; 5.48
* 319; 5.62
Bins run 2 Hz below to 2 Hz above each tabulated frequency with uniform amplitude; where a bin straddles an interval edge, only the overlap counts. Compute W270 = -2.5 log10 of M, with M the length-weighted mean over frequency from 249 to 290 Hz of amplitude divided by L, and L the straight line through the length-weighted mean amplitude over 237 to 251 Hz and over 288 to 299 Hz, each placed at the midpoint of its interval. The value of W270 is 0.21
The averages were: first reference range 4.67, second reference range 5.41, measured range 4.2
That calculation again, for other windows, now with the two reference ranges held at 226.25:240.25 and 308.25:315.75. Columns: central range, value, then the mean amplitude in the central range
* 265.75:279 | 0.11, 4.27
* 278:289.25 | -0.09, 5.33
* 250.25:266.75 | 0.33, 3.36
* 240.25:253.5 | -0.02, 4.44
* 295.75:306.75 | -0.07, 5.46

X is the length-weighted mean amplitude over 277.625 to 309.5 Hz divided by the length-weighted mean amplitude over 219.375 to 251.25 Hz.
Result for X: 1.35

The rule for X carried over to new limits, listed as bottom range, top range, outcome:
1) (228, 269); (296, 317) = 1.35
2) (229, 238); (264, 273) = 0.88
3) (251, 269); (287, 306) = 1.61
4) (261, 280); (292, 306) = 1.35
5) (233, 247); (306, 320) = 1.13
